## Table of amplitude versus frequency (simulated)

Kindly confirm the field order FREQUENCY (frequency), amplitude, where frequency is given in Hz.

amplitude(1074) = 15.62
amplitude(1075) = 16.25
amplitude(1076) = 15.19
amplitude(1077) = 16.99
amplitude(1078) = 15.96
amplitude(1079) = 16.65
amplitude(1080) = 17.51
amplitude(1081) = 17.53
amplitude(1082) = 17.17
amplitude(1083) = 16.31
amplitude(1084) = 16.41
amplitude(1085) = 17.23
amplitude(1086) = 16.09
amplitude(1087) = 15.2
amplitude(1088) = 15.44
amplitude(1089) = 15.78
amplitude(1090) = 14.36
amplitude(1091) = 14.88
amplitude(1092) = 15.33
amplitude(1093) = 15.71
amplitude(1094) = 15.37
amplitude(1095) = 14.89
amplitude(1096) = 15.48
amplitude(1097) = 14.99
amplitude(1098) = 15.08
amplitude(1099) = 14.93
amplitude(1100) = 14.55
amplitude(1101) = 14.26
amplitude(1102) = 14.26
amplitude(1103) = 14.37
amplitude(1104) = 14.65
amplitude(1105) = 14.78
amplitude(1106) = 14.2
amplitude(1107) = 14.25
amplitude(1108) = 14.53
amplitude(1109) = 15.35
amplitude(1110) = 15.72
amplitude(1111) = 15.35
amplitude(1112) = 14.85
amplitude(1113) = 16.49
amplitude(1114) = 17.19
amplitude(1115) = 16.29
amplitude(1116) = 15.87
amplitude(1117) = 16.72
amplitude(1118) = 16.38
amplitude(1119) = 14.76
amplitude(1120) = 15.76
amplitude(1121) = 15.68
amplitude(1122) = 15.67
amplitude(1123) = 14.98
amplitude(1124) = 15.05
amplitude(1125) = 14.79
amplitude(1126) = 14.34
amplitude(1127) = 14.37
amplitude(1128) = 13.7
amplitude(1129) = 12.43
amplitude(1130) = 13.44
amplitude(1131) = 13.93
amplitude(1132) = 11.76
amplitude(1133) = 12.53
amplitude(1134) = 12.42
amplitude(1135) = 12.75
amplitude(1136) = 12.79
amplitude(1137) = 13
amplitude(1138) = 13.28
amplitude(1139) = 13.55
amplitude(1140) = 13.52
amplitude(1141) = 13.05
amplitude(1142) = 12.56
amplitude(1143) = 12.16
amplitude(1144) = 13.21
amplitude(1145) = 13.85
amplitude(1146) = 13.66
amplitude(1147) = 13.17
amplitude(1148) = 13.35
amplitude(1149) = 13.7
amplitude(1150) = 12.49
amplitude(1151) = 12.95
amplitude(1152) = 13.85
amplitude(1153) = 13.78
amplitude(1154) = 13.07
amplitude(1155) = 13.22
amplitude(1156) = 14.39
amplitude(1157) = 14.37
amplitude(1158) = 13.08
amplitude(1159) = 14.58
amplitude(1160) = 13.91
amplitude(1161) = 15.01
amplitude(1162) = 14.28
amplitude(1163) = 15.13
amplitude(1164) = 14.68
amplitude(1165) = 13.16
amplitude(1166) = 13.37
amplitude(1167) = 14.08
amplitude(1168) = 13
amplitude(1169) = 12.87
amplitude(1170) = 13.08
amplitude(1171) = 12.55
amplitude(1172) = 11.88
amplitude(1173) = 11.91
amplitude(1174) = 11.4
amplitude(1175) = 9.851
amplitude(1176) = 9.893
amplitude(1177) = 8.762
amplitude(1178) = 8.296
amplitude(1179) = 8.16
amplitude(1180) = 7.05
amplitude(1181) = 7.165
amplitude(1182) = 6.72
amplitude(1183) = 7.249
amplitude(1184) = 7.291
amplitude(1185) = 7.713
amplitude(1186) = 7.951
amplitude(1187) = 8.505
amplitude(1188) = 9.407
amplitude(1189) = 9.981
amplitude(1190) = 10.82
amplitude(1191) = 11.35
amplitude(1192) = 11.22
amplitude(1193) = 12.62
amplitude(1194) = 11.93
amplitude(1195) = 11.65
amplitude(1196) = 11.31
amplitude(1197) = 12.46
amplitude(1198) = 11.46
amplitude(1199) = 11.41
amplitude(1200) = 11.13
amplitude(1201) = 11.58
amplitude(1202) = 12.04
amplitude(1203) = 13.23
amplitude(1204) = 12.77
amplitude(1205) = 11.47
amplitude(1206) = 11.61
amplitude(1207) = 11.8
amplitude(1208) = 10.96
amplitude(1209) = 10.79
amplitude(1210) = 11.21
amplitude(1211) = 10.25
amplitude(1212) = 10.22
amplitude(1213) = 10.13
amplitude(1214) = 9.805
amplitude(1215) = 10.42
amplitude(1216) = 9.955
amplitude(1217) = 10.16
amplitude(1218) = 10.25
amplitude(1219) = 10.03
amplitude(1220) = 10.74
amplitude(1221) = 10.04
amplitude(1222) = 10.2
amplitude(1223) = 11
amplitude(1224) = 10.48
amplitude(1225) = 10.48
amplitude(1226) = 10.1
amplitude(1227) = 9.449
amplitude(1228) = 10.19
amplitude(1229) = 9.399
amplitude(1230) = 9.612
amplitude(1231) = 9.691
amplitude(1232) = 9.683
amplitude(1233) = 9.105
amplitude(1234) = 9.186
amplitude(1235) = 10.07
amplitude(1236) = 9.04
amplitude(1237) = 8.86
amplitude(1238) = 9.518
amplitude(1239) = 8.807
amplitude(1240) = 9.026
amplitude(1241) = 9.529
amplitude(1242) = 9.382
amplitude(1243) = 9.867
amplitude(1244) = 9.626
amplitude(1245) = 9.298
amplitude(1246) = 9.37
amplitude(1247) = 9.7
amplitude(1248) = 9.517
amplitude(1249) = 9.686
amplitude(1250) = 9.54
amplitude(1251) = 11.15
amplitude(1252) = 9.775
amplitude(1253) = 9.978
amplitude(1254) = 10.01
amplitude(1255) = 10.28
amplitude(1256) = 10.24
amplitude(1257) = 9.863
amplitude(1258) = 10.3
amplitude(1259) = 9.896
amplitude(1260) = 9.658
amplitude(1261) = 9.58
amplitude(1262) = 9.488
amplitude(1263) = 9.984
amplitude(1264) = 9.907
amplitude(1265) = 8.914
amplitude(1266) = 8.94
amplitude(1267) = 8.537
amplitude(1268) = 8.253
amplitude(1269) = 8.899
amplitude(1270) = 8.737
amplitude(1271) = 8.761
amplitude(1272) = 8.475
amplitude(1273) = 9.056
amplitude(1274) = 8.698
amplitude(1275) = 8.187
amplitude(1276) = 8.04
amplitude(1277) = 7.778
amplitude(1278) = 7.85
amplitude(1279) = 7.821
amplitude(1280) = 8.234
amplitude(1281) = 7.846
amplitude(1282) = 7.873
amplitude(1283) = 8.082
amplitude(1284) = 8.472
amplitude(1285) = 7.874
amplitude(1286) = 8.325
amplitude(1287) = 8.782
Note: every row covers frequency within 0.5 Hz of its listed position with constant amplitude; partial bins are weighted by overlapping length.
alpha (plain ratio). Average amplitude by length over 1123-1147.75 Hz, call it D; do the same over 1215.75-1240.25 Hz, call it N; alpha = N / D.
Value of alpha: 0.7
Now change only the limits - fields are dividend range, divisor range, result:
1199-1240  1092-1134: 0.70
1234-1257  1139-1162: 0.71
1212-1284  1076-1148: 0.64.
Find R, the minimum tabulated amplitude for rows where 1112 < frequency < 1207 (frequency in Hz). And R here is 6.72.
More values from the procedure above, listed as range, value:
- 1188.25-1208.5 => 9.981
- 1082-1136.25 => 11.76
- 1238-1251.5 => 8.807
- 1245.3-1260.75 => 9.37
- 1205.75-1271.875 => 8.253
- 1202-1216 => 9.805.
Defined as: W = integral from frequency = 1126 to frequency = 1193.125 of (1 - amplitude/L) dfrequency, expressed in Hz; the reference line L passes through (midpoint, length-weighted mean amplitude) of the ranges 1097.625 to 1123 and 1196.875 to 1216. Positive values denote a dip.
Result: 5.99 Hz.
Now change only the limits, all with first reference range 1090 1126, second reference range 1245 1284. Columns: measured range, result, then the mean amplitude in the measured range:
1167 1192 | 5.3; 9.82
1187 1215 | 0.9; 11.2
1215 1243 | 1.9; 9.79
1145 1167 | -0.7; 13.8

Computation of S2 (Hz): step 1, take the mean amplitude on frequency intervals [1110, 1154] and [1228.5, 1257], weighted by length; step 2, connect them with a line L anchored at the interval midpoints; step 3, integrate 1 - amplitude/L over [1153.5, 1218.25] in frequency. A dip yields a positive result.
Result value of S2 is 3.4 Hz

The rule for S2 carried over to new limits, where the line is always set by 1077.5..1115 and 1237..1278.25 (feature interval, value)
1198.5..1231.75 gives 0.9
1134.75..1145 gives 0.6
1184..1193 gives 1.7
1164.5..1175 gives 0.1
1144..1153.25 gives 0.1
